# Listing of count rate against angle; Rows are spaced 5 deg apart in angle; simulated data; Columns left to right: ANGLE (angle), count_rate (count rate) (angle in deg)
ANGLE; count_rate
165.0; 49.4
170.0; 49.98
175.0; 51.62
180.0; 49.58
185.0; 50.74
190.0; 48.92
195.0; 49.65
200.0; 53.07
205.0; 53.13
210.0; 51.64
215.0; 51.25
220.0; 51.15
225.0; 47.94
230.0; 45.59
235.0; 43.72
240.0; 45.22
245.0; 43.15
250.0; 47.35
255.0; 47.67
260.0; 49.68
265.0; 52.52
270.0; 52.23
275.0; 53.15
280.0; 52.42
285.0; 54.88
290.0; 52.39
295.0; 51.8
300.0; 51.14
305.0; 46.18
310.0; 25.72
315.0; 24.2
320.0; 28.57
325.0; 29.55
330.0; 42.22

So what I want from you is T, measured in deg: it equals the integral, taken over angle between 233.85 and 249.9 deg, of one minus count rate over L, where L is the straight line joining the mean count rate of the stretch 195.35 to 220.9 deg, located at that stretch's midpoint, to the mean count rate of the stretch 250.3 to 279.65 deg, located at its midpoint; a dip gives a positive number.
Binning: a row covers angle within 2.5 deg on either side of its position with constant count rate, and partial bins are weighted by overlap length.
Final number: 2.11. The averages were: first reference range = 51.9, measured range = 44.6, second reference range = 50.9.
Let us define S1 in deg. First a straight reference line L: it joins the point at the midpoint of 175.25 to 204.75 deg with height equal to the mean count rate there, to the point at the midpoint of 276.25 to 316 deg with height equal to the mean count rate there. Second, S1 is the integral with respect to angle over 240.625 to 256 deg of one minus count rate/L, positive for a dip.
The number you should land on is 0.7 deg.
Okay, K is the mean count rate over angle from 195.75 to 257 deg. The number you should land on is 48.4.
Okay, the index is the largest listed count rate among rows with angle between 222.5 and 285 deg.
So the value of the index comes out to 54.88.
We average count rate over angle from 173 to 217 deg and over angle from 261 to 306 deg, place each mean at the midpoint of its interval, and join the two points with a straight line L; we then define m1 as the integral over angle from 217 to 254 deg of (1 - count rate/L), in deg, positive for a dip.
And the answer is 3.6 deg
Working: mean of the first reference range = 51.1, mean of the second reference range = 52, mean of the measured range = 46.4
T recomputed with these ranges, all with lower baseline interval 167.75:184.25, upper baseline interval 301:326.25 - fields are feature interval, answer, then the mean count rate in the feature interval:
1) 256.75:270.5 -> -4.4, 51.2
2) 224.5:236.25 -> -0.6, 45.6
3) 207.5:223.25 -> -2.1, 51.2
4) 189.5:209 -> -1.7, 51.5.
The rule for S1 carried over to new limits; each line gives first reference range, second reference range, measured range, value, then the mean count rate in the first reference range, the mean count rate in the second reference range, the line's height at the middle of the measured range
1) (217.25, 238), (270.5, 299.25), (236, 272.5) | 1.25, 47.1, 52.8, 49.7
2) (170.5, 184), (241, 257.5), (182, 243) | -1.22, 50.5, 46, 48.3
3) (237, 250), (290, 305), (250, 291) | -3.26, 44.8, 50.7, 47.8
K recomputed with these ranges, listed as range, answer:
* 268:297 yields 52.8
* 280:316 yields 45.2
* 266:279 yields 52.6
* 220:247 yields 45.7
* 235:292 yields 49.8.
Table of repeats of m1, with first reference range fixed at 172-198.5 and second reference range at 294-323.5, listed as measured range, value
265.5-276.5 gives -3.1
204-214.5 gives -1.0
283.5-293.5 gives -3.6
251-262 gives -1.5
